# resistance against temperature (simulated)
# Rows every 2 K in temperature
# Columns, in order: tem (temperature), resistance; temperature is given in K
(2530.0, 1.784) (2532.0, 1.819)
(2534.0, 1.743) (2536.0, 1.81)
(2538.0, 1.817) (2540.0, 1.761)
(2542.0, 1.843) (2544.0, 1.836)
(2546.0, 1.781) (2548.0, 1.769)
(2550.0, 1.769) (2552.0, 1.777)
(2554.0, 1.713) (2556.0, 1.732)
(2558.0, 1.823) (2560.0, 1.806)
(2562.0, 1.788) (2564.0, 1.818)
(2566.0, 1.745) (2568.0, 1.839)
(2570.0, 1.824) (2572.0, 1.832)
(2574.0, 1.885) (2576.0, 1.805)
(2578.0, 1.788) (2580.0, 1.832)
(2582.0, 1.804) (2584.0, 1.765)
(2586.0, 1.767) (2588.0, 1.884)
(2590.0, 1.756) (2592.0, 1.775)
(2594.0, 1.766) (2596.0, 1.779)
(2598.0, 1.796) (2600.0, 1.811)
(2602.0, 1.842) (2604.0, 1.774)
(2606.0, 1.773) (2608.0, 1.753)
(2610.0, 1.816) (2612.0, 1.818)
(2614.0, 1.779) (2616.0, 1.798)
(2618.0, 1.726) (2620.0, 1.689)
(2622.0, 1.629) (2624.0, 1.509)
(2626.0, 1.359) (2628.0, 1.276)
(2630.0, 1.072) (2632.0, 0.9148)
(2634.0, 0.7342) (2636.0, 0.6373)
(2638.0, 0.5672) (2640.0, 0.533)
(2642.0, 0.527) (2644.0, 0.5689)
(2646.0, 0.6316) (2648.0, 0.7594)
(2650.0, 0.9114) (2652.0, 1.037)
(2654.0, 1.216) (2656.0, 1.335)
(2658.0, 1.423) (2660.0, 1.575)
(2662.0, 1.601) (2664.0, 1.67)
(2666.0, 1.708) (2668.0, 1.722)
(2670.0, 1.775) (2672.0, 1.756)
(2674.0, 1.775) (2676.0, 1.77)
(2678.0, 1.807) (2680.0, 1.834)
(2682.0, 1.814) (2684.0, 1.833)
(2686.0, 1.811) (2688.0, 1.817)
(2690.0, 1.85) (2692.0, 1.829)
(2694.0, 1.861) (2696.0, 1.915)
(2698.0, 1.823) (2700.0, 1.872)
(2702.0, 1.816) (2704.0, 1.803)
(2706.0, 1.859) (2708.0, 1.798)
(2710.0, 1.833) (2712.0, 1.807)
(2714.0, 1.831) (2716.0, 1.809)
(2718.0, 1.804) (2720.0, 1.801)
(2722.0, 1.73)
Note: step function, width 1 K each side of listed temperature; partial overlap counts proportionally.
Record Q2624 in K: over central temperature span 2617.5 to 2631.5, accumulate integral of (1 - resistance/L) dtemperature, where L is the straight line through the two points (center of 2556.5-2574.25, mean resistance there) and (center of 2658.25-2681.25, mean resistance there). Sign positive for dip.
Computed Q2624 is 2.57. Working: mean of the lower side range 1.81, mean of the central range 1.44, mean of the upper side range 1.72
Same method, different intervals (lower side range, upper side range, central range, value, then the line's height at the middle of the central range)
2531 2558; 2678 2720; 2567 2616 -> -0.13 K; 1.8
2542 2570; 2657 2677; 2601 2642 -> 8.26 K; 1.72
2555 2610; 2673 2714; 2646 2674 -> 6.34 K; 1.82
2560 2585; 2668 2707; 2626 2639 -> 6.52 K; 1.82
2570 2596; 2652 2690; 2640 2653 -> 7.48 K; 1.71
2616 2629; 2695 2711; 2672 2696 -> -0.65 K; 1.77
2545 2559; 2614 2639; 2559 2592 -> -4.16 K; 1.61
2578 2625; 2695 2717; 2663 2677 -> 0.55 K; 1.81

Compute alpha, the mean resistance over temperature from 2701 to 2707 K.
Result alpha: 1.83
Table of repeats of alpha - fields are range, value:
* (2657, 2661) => 1.5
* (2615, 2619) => 1.76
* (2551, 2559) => 1.76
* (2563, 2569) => 1.8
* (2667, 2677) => 1.76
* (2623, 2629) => 1.38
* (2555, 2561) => 1.79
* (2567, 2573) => 1.83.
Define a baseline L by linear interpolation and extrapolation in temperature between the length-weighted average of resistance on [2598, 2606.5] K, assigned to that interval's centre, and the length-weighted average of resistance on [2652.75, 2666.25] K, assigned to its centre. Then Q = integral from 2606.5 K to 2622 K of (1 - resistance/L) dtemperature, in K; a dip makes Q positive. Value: -0.2 K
